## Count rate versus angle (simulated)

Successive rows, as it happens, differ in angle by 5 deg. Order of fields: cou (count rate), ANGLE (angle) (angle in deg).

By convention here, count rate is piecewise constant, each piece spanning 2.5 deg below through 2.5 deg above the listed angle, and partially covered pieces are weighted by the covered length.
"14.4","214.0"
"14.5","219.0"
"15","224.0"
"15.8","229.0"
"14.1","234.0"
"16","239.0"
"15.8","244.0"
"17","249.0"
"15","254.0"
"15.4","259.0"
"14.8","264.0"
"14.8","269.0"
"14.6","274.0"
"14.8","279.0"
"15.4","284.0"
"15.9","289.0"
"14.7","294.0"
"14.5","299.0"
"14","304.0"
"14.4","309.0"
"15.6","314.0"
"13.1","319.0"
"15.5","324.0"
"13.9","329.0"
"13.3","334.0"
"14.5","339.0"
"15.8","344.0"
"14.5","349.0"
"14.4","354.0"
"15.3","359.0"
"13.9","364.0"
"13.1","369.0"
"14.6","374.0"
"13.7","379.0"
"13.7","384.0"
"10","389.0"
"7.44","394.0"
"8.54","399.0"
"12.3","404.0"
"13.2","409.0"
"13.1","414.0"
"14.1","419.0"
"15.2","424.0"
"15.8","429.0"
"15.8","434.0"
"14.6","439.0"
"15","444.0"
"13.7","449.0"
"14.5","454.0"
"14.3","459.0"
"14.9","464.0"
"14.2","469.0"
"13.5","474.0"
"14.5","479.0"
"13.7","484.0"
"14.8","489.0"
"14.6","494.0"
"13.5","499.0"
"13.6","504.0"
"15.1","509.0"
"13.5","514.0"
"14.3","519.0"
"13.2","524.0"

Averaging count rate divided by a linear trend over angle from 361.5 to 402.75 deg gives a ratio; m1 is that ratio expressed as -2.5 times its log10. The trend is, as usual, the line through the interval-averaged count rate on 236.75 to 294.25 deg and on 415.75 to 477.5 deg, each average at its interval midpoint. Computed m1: 0.24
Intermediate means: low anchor 15.4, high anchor 14.6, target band 11.9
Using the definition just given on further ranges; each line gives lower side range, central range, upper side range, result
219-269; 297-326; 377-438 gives -0.016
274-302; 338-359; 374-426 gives -0.106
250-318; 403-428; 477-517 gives 0.051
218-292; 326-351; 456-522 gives 0.034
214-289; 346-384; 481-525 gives 0.037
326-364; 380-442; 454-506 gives 0.119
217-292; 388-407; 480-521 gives 0.453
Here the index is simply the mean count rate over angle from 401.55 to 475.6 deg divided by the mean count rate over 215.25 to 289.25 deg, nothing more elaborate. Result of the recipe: 0.9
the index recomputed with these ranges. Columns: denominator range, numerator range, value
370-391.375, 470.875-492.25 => 1.09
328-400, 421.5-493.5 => 1.11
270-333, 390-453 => 0.90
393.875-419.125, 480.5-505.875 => 1.22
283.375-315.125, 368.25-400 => 0.78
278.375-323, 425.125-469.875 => 1.00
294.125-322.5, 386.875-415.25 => 0.74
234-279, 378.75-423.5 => 0.77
